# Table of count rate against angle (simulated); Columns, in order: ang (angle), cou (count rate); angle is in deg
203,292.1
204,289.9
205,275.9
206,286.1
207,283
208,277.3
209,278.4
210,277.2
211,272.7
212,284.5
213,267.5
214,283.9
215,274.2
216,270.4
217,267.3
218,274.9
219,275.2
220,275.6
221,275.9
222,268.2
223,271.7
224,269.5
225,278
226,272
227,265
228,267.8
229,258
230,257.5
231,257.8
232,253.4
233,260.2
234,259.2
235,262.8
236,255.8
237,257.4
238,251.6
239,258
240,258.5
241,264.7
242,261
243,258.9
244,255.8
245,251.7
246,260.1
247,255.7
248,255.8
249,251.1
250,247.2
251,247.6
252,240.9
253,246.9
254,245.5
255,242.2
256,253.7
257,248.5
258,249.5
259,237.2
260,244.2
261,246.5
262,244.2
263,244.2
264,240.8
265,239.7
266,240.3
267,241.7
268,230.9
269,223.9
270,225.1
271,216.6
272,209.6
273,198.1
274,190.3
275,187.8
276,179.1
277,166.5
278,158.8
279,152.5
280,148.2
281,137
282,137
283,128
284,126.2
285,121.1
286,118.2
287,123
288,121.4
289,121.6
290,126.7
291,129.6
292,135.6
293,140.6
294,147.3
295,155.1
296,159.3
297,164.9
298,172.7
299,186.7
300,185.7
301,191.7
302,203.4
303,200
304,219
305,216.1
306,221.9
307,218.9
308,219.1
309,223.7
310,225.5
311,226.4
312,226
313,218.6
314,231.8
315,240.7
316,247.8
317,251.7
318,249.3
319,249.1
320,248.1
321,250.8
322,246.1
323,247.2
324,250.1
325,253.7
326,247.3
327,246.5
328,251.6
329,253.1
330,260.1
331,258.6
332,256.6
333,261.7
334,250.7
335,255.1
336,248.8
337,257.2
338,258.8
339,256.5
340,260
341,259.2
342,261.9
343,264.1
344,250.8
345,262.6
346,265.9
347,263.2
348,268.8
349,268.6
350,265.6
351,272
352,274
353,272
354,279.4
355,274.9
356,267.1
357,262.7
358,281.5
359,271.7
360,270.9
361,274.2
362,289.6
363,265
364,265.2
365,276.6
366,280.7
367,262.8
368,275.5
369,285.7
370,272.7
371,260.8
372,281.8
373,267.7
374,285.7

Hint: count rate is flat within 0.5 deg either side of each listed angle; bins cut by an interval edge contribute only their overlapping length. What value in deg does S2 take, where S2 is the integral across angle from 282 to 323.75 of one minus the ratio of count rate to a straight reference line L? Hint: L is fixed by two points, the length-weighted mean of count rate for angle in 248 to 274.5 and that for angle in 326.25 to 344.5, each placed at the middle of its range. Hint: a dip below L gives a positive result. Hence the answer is 9.7 deg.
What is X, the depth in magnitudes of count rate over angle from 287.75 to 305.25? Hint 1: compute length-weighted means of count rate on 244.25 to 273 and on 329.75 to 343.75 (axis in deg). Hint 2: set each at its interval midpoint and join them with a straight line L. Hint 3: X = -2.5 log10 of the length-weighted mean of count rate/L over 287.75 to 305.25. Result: 0.45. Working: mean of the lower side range 242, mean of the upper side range 258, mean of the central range 165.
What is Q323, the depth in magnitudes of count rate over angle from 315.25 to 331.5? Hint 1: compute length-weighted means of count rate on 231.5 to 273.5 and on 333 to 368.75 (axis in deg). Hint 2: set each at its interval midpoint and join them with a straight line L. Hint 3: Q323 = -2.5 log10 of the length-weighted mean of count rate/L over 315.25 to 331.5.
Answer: 0.044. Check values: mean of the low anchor 246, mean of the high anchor 267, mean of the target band 251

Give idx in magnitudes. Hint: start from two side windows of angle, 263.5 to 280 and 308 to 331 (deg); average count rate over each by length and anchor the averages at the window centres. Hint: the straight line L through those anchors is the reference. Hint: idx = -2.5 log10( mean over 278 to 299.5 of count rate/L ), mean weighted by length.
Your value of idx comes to 0.47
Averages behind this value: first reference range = 205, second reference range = 243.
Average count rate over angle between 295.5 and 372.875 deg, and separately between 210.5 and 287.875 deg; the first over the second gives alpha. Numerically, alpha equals 1.1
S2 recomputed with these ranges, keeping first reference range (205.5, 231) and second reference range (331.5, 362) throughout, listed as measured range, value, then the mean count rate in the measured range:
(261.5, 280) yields 4.17 deg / 209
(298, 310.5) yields 2.79 deg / 208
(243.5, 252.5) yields 0.64 deg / 252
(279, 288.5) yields 4.90 deg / 130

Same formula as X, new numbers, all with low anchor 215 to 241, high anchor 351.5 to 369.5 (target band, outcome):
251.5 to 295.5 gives 0.373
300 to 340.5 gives 0.136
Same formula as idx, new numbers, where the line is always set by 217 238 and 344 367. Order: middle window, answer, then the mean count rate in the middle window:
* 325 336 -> 0.066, 254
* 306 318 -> 0.168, 230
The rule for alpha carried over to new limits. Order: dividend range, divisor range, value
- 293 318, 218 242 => 0.78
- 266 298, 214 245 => 0.62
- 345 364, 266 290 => 1.61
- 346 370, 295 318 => 1.29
